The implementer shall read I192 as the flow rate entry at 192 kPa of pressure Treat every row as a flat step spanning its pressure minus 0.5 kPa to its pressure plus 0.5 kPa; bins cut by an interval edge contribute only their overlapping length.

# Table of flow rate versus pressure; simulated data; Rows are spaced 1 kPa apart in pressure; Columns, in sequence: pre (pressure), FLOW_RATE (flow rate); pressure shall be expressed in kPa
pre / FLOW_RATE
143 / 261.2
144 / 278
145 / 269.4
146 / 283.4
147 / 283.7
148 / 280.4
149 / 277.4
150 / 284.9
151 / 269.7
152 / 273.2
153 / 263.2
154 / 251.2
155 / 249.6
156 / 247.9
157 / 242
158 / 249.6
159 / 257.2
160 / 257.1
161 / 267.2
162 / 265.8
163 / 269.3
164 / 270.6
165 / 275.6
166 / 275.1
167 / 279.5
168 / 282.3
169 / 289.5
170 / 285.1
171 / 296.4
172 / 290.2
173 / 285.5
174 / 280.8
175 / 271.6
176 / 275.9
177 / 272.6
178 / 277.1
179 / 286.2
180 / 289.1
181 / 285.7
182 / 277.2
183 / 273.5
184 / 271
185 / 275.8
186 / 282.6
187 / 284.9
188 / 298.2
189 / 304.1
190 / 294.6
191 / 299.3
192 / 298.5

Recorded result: 298.5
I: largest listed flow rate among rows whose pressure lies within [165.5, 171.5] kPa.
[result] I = 296.4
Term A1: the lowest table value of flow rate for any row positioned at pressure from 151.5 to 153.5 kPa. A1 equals 263.2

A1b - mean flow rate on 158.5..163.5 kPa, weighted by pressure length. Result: 263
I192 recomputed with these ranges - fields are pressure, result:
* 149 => 277.4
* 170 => 285.1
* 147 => 283.7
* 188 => 298.2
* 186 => 282.6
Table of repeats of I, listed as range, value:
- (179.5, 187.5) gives 289.1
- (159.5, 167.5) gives 279.5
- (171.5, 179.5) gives 290.2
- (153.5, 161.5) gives 267.2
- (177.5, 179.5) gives 286.2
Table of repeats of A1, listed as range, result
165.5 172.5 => 275.1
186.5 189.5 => 284.9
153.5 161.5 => 242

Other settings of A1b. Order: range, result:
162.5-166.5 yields 273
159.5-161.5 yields 262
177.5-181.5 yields 285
